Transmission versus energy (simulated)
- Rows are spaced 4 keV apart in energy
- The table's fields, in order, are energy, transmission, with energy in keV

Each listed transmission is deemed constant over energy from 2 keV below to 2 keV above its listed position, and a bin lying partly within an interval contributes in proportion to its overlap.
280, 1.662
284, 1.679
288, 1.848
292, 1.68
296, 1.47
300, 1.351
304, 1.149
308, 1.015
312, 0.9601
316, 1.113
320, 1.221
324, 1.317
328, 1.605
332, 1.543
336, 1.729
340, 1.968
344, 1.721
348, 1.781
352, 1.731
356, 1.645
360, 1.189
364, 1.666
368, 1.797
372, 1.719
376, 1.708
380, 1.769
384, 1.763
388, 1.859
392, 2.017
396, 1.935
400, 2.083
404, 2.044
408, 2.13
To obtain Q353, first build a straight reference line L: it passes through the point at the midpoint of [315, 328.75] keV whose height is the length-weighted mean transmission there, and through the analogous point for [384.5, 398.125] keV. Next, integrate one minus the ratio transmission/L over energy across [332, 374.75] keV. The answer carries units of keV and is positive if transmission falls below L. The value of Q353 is -3.2 keV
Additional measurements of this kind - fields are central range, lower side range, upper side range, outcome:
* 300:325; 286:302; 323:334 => 6.5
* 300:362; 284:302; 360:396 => 8.6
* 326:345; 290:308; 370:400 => -1.7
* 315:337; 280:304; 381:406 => 3.6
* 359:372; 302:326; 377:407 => 0.4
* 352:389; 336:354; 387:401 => 4.1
